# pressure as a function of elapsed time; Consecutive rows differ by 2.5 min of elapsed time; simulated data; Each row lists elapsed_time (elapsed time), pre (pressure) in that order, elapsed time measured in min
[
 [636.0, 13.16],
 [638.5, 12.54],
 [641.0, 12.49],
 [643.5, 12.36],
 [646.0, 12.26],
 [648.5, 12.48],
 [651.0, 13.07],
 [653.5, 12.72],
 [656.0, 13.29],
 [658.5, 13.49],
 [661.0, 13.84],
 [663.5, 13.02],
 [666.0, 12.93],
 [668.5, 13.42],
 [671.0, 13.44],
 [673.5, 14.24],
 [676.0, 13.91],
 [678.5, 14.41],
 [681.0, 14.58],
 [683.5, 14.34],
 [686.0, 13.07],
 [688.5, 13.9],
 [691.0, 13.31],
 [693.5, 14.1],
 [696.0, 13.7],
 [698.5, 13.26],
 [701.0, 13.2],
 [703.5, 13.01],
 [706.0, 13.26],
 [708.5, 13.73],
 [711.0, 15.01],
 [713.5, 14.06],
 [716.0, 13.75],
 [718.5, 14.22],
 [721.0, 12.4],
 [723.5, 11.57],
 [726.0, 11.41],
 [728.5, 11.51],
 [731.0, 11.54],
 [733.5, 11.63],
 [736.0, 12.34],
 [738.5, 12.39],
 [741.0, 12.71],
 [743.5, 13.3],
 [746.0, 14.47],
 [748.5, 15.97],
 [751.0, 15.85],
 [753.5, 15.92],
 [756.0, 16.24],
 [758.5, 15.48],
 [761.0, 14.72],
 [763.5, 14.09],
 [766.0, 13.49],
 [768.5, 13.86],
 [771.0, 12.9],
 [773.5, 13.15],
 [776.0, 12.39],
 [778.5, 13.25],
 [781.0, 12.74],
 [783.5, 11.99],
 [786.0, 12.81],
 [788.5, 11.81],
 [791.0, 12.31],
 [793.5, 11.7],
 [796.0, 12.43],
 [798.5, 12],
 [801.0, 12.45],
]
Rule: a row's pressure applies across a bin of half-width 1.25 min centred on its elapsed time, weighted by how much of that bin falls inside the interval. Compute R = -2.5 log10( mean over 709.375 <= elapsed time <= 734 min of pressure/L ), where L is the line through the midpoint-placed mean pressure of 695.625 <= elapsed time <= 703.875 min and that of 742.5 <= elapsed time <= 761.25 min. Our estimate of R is 0.11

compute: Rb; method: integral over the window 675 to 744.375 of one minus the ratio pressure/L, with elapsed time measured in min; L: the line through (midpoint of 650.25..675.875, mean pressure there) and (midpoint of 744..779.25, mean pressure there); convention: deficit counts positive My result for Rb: 3.27 min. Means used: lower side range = 13.4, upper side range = 14.4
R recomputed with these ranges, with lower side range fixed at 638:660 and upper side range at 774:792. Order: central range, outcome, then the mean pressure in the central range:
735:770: -0.14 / 14.3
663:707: -0.08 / 13.6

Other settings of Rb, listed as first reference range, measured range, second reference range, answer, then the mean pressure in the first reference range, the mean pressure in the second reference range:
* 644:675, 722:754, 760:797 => -0.16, 13.2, 12.9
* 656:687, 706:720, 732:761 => -0.06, 13.7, 14.2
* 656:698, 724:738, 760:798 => 1.64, 13.7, 12.9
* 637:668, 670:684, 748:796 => -1.19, 12.9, 13.7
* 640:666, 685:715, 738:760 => 0.40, 12.9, 14.8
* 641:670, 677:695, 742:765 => -0.44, 13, 15.1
